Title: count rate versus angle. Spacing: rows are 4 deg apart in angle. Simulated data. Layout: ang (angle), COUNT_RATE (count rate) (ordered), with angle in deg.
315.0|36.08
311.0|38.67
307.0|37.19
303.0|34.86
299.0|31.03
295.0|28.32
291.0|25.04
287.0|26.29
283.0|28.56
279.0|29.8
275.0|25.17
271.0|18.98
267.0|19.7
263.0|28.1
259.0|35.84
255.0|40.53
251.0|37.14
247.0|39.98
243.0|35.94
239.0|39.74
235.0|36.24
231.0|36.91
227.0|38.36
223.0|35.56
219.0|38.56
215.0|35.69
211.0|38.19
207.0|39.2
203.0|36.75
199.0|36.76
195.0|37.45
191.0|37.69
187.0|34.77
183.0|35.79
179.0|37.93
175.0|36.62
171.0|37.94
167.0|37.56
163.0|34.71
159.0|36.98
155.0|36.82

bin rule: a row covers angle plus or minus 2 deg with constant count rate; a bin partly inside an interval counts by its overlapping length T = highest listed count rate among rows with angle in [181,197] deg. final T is 37.69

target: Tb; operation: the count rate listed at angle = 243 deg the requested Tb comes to 35.94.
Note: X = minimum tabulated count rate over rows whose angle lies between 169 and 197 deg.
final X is 34.77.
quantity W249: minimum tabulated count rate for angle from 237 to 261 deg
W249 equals 35.84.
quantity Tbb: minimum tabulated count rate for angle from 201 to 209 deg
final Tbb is 36.75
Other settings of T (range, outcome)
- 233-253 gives 39.98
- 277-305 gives 34.86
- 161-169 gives 37.56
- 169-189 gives 37.94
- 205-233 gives 39.2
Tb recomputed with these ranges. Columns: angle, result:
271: 18.98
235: 36.24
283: 28.56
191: 37.69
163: 34.71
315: 36.08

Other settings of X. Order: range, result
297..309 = 31.03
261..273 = 18.98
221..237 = 35.56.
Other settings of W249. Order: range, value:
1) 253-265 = 28.1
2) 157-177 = 34.71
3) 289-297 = 25.04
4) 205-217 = 35.69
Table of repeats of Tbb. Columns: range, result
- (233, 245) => 35.94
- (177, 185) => 35.79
